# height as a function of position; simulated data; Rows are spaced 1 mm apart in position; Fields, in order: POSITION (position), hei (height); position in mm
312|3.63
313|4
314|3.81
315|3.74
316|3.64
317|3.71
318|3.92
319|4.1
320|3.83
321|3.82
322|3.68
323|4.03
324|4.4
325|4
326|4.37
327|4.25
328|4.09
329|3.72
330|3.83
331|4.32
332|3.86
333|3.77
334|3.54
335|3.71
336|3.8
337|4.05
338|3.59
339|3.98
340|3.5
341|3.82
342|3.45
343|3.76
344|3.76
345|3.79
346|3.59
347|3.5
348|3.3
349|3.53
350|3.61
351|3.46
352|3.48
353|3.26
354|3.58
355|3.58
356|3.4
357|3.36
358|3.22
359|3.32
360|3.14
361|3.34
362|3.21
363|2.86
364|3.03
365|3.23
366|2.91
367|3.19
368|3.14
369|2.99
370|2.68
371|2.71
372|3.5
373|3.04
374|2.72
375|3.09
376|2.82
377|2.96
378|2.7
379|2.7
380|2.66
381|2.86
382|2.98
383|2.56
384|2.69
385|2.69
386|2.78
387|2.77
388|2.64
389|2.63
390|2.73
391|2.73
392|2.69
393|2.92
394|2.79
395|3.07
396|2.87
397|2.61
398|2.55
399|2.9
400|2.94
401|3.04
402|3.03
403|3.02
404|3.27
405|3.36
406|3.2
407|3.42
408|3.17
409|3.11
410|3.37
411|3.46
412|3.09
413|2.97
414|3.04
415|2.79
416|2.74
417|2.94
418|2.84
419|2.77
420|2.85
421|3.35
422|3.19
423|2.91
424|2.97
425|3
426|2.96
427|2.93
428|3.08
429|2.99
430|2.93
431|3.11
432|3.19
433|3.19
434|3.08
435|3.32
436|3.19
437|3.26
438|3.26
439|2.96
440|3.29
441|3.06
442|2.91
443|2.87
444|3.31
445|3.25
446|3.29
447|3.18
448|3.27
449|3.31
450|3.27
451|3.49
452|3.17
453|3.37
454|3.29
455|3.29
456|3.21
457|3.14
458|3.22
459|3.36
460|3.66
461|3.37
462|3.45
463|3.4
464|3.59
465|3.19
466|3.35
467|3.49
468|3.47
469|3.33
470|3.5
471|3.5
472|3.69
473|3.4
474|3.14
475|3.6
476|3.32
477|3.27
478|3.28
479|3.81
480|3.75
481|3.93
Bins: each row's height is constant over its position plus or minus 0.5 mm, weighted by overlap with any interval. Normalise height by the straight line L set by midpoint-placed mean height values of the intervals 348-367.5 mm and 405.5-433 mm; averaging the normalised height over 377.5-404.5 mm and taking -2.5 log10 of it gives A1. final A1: 0.13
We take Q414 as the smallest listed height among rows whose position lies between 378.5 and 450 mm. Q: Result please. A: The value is 2.55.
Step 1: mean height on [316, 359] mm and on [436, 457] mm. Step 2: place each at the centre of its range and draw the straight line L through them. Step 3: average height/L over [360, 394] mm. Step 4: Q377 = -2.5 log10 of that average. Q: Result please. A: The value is 0.23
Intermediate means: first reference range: 3.74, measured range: 2.89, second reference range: 3.21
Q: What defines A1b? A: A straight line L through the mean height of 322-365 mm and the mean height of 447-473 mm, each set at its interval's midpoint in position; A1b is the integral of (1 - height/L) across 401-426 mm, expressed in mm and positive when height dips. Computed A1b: 2.92 mm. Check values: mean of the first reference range 3.64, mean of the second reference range 3.37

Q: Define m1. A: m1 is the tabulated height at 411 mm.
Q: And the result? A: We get 3.46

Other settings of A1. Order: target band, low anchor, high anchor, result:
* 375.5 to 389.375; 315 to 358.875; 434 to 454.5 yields 0.268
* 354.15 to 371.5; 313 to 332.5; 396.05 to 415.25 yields 0.125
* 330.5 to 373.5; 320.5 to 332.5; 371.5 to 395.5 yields 0.017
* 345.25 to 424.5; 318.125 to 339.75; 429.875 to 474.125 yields 0.195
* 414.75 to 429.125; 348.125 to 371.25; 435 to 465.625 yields 0.105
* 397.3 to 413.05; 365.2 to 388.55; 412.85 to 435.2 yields -0.060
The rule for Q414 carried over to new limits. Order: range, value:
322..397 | 2.56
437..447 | 2.87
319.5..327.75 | 3.68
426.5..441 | 2.93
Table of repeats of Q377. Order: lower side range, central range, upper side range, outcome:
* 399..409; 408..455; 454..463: 0.04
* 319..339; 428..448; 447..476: 0.11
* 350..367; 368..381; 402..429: 0.12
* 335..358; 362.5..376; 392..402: 0.09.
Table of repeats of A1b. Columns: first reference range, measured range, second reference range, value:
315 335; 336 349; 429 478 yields 0.6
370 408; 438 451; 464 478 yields 0.2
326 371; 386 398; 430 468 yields 2.3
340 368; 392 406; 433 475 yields 1.7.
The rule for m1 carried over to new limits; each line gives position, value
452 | 3.17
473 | 3.4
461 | 3.37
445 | 3.25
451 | 3.49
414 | 3.04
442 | 2.91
